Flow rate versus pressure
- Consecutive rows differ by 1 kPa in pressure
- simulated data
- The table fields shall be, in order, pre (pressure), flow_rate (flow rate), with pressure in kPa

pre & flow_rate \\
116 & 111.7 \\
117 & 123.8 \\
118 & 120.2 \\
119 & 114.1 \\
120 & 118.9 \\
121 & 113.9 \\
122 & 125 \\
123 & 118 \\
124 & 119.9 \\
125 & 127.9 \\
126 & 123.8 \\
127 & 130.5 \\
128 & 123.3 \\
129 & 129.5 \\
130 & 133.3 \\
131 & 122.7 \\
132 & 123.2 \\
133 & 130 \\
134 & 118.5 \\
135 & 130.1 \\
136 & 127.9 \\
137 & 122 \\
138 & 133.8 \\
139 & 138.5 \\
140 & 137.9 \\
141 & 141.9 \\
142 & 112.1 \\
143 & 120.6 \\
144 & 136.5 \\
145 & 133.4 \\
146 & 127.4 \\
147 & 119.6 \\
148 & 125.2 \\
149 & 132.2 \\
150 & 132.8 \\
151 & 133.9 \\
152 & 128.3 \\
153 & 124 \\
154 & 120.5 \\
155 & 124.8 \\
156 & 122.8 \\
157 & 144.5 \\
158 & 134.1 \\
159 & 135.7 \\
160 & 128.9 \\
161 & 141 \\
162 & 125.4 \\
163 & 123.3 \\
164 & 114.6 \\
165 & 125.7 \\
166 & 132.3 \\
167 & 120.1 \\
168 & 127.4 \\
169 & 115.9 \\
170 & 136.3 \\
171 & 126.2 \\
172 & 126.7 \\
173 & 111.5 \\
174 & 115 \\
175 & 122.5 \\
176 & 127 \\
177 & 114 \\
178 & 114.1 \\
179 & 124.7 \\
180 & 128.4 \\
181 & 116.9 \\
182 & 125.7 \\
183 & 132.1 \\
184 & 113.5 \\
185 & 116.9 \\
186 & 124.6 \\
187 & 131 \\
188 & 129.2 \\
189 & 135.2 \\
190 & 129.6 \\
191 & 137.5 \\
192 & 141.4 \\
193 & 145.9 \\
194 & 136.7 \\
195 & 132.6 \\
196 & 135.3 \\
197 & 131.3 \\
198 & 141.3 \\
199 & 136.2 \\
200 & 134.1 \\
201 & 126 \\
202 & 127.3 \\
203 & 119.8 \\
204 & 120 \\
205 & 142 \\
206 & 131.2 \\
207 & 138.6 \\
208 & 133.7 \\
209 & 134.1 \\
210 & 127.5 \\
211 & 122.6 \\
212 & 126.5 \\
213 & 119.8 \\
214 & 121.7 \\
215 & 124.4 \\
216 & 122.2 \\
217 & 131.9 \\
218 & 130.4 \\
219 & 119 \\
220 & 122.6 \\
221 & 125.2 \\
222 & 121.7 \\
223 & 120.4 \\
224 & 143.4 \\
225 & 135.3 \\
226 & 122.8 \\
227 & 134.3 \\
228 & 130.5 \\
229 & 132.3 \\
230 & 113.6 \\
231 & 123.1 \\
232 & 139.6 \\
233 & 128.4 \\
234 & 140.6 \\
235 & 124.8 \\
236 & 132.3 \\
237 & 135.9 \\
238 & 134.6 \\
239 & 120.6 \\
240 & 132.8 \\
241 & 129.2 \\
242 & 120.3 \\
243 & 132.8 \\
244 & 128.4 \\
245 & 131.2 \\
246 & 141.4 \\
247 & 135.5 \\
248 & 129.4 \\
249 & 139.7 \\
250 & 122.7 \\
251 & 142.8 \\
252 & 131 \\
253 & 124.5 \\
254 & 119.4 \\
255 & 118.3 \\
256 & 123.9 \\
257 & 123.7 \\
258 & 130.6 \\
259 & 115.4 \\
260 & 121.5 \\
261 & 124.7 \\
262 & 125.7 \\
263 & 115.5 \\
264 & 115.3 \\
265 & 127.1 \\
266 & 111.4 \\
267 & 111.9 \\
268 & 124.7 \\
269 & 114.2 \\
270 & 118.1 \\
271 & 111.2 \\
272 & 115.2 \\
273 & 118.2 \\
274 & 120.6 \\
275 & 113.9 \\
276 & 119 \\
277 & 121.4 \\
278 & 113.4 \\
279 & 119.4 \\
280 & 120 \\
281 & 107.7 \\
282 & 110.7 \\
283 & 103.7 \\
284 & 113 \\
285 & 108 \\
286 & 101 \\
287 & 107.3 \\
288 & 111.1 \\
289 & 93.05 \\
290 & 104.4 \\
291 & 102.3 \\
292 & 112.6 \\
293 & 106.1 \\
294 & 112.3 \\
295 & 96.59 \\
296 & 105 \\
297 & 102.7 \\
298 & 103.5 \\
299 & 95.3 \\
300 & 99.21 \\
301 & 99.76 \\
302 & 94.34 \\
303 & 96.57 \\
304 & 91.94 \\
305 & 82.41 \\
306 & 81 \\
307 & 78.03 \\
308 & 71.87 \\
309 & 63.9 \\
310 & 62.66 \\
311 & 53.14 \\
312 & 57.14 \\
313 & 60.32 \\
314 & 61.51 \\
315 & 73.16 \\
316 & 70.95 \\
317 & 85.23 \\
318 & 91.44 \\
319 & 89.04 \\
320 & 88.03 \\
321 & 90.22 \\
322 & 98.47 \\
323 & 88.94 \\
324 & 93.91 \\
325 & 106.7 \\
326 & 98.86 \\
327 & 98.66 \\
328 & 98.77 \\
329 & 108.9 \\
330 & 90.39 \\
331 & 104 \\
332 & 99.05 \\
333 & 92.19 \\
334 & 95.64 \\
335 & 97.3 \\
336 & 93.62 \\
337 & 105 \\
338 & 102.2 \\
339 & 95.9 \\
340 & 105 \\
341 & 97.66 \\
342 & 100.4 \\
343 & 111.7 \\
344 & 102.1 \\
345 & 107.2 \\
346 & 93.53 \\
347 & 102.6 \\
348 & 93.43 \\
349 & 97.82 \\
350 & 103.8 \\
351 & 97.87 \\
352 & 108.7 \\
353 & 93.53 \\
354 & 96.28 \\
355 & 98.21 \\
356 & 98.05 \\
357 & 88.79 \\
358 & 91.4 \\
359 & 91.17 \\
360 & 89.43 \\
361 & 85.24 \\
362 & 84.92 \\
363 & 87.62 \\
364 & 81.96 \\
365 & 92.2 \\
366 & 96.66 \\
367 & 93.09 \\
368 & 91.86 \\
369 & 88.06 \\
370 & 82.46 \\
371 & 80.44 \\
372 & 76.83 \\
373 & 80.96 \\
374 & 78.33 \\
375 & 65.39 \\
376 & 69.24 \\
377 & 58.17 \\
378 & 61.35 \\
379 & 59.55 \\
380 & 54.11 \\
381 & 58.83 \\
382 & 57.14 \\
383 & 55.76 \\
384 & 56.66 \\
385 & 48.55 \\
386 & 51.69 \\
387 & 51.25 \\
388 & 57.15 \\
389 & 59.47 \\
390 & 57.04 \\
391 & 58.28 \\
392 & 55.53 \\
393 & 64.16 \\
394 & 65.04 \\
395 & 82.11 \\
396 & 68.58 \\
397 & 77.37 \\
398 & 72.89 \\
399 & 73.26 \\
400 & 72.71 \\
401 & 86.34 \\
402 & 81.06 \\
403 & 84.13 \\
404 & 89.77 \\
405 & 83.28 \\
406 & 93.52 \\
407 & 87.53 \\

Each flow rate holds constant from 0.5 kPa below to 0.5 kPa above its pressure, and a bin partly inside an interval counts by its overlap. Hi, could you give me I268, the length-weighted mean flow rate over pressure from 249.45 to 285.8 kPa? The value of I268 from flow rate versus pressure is 119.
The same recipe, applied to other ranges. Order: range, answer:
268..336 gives 97.4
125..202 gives 128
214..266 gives 127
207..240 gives 128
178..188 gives 124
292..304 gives 101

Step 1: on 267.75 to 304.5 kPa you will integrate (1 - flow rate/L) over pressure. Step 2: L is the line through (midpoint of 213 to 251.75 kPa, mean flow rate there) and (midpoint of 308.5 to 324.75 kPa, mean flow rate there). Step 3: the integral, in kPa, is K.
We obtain -4.6 kPa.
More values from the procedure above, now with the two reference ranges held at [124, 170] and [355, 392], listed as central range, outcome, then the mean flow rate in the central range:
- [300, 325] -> 2.0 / 81.1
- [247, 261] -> -3.3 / 127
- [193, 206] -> -1.9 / 132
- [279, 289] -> -1.5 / 109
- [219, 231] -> -2.0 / 127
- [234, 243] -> -2.0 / 130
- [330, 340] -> -1.9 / 98.3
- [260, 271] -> -2.1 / 119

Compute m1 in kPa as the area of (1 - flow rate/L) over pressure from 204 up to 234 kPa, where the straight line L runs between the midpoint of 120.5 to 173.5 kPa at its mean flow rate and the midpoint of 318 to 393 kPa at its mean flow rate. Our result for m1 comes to -4.15 kPa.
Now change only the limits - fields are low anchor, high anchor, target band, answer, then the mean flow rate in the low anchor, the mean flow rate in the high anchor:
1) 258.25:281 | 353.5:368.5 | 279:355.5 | 6.1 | 118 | 91.1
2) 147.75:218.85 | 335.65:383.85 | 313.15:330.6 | 1.1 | 128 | 87.4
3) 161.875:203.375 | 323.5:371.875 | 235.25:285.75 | -4.4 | 127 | 96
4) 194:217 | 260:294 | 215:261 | -2.3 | 130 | 113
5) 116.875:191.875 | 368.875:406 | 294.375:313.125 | 1.0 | 126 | 68.3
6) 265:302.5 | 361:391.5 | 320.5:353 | -4.7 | 109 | 70.1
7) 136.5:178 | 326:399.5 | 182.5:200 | -1.8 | 127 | 83.5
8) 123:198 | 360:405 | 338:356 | -4.3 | 128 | 72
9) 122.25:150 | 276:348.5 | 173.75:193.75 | -1.3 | 127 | 95.9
